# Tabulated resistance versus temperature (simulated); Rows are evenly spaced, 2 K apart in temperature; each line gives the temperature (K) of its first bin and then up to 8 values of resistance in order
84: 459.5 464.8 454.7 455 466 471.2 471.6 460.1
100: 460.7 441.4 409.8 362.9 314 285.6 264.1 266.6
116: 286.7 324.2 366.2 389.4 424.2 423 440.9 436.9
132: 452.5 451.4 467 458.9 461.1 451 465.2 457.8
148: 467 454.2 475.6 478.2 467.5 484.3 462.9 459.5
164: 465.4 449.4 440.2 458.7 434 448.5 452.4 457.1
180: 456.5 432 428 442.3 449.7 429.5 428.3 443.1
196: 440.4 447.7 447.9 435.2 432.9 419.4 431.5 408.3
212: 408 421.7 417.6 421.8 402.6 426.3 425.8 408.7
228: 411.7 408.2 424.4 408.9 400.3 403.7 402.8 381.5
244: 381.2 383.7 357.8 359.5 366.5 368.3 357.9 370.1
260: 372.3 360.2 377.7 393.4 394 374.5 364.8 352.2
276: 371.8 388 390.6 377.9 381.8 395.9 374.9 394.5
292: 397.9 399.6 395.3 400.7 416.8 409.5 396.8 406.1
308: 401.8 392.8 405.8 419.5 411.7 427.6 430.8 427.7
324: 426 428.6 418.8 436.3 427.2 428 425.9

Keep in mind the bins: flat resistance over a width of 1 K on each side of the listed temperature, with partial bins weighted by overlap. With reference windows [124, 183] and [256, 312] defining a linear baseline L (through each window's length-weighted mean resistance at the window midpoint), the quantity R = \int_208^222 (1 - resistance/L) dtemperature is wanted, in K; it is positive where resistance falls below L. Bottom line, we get 0.2 K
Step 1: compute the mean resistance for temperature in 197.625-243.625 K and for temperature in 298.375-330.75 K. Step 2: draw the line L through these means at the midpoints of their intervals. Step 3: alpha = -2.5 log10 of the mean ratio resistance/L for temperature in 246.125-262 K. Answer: 0.14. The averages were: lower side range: 416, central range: 365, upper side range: 416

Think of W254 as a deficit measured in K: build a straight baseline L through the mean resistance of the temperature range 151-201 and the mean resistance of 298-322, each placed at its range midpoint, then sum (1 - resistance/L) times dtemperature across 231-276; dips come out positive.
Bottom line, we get 5.1 K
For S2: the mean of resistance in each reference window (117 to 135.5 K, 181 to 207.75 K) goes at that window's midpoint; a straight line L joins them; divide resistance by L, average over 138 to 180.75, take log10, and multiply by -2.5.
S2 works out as -0.09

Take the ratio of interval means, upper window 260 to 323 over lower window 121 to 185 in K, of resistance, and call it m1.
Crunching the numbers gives 0.9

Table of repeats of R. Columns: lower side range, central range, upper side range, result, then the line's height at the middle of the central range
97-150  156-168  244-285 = -2.02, 396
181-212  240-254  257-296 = 0.94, 400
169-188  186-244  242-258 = -2.05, 406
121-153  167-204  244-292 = -1.85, 422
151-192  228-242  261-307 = 0.33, 416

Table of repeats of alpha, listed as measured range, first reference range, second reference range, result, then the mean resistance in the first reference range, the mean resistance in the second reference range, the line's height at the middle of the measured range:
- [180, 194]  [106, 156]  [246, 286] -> -0.12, 407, 373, 393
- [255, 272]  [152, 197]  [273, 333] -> 0.12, 451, 403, 418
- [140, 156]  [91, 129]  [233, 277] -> -0.21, 386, 377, 384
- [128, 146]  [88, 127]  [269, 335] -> -0.17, 388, 402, 390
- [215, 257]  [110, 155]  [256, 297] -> -0.02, 414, 381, 390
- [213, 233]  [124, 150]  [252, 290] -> -0.04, 452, 376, 403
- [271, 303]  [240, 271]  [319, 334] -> 0.03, 374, 428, 398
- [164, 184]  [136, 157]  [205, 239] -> 0.00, 464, 415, 446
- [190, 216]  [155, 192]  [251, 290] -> -0.01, 450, 376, 428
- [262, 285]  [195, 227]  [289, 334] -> 0.11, 425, 413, 417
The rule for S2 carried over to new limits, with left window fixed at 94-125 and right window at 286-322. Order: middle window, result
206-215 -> -0.08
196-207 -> -0.13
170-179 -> -0.17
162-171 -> -0.19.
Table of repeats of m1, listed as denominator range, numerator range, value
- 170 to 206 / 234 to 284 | 0.86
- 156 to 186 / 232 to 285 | 0.84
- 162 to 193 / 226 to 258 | 0.87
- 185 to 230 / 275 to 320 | 0.93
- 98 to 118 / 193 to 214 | 1.24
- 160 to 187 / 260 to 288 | 0.84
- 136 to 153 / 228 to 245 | 0.87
